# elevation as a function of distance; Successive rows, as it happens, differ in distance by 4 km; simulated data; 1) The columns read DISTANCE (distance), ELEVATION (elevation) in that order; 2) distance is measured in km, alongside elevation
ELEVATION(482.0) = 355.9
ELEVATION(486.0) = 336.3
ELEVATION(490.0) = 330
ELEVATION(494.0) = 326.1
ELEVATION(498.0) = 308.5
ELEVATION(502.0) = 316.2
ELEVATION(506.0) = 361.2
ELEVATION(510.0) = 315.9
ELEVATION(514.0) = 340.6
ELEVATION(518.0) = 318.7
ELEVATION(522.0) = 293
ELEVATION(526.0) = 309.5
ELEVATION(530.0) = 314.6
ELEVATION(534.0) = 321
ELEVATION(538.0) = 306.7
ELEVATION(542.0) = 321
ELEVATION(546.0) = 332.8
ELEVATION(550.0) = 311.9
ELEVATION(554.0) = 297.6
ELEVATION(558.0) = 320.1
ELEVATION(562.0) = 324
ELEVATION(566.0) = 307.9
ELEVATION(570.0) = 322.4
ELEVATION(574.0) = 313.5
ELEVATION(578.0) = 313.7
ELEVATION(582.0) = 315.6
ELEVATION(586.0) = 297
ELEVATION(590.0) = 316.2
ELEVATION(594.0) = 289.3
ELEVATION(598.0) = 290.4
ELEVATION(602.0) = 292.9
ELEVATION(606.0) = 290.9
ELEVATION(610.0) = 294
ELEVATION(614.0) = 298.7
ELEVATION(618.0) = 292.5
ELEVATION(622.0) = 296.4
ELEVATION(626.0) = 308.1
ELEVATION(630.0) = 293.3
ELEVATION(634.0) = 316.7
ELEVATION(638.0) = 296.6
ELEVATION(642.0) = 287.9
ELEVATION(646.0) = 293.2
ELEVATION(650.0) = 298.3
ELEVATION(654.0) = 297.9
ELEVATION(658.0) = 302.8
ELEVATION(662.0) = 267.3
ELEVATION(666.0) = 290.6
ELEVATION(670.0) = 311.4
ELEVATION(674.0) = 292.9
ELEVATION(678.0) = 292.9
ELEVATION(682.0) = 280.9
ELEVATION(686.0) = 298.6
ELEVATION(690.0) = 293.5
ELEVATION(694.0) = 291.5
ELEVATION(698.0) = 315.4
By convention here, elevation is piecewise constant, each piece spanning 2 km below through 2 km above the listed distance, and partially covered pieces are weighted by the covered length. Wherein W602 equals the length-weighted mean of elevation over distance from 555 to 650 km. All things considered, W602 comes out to 303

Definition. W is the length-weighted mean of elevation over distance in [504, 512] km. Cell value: 339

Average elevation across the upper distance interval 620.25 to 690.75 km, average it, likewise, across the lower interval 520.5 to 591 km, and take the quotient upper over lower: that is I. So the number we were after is 0.94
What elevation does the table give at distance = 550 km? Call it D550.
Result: 311.9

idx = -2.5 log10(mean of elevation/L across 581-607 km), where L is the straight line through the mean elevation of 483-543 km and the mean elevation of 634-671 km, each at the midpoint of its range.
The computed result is 0.03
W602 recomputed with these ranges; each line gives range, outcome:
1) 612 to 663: 297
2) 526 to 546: 317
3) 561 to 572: 318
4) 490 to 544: 320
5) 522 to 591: 314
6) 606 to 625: 296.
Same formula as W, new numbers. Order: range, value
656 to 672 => 293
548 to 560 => 310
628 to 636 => 305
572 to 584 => 314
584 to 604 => 297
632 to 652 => 299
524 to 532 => 312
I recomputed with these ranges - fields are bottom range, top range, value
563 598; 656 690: 0.95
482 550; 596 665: 0.91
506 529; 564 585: 0.98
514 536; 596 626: 0.94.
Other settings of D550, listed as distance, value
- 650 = 298.3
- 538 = 306.7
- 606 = 290.9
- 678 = 292.9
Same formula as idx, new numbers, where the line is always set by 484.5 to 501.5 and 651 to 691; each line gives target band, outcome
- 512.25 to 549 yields 0.00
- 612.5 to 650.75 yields 0.01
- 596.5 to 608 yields 0.05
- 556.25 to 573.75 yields -0.02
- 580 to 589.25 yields 0.00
